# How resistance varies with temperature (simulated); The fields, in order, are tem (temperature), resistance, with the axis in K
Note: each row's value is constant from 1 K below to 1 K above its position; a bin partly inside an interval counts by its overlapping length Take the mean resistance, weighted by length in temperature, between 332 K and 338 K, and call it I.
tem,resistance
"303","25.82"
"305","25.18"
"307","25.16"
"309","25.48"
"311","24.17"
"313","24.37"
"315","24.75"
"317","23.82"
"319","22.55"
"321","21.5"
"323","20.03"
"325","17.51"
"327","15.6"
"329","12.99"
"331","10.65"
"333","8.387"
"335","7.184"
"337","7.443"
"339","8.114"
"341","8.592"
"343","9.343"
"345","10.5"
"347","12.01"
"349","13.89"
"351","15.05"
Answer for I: 7.67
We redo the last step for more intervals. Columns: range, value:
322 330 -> 16.5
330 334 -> 9.52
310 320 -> 23.9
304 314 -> 24.9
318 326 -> 20.4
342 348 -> 10.6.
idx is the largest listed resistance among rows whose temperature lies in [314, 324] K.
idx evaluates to 24.75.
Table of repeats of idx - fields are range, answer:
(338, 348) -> 12.01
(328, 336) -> 12.99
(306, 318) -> 25.48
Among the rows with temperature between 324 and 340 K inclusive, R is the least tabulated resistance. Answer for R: 7.184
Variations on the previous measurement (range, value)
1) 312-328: 15.6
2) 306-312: 24.17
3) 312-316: 24.37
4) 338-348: 8.114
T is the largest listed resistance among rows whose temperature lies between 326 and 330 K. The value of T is 15.6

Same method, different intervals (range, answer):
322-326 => 20.03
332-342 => 8.592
